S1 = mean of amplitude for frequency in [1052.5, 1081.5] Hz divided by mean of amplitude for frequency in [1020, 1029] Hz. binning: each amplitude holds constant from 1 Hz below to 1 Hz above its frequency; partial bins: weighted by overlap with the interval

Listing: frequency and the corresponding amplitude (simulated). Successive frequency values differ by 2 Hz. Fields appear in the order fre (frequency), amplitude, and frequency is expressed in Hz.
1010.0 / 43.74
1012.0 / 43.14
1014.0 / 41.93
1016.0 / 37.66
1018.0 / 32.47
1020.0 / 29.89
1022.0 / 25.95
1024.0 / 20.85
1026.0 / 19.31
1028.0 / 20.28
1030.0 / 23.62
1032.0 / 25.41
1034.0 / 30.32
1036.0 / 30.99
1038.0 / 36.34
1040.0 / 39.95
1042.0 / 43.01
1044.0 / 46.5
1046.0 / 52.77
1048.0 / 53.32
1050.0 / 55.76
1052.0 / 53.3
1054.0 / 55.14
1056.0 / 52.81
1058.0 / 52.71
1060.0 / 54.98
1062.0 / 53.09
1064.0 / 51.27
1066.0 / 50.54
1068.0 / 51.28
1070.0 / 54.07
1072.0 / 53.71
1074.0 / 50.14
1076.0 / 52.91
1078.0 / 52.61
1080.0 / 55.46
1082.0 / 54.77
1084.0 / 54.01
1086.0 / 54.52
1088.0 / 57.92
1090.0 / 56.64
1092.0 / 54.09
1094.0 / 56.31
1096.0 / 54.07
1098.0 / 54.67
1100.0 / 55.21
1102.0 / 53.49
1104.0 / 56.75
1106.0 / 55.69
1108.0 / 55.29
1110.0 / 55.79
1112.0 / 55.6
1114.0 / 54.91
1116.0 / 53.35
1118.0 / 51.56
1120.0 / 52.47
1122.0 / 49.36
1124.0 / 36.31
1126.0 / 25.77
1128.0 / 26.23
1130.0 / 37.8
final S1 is 2.4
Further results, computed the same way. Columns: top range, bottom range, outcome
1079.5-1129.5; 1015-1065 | 1.29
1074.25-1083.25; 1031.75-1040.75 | 1.63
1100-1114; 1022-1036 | 2.30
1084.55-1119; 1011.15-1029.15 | 1.83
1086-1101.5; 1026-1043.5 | 1.79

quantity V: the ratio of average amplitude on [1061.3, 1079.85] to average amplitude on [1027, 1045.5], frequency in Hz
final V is 1.56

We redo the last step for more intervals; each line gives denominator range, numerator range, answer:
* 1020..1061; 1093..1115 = 1.40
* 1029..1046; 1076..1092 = 1.54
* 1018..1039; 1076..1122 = 2.05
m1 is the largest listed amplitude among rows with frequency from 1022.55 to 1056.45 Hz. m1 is 55.76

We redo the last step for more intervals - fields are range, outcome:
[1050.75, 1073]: 55.14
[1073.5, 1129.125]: 57.92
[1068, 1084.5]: 55.46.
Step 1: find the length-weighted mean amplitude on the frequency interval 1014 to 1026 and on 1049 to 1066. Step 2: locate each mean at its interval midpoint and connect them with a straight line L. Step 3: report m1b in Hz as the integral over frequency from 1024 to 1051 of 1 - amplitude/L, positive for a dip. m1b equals 3.7 Hz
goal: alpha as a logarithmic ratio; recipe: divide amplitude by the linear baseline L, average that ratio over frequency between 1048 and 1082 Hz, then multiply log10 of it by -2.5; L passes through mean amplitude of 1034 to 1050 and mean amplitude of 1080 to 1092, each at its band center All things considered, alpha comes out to -0.08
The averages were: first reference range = 43.2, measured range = 53.2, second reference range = 55.4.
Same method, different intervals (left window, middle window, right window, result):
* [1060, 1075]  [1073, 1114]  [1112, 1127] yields -0.11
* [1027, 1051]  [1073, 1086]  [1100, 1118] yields -0.12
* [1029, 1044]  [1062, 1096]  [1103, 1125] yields -0.22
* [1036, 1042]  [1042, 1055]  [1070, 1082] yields -0.24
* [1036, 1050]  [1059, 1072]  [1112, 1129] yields -0.17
